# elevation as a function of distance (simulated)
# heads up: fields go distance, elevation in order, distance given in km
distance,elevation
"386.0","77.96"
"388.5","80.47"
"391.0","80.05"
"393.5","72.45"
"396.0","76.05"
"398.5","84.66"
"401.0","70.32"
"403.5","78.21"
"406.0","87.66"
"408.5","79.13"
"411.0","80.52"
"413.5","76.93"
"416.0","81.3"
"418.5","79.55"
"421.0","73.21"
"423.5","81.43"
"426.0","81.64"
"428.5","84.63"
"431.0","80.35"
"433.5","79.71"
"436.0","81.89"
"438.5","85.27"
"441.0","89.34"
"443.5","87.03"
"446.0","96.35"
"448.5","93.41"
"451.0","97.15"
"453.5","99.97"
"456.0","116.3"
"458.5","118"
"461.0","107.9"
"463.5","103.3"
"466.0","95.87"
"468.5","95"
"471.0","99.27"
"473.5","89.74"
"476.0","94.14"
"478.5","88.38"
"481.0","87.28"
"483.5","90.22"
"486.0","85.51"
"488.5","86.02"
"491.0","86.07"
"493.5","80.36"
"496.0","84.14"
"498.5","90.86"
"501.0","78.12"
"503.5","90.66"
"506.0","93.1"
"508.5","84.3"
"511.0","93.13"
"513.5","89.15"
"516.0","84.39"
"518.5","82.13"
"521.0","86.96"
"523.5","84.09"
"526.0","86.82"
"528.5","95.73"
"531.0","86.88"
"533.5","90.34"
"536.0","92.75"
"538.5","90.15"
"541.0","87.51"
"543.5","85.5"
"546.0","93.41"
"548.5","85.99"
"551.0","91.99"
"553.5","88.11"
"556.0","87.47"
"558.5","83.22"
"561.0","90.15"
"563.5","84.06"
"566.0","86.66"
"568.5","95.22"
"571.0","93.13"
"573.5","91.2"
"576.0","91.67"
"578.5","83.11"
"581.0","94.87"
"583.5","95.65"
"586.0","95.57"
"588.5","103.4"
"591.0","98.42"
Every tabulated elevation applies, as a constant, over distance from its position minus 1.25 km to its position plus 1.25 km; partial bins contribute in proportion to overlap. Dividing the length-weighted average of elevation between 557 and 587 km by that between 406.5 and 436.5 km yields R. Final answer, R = 1.13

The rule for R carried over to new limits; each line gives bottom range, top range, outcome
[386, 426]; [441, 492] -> 1.21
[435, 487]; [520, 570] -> 0.93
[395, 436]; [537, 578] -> 1.12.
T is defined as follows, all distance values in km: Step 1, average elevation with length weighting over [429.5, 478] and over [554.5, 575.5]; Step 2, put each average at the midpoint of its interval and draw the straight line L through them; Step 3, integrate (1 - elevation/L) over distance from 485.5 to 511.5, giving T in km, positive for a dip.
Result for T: 1.7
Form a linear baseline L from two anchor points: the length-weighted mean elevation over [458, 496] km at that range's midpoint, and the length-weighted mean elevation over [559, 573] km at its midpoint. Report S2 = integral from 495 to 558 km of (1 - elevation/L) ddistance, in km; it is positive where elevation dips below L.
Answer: 2.06 km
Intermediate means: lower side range 93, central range 88.1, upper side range 89.6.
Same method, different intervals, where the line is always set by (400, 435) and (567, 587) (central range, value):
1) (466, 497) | -1.61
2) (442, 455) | -2.04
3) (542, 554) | 0.15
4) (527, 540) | -0.30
